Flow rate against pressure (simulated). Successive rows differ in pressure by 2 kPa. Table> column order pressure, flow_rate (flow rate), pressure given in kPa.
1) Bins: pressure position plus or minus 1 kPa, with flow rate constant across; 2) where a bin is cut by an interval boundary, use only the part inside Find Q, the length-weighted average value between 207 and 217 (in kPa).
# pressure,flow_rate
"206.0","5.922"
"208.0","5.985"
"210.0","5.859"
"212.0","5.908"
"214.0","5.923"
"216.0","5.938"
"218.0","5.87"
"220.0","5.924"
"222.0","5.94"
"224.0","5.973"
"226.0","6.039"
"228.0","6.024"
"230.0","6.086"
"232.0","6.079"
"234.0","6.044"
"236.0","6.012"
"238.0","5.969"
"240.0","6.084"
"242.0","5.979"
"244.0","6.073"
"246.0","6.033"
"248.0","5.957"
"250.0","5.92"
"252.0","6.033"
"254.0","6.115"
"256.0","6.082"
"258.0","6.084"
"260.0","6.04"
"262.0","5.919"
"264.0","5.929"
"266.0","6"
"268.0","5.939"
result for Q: 5.92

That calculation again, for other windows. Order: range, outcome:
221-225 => 5.96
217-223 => 5.91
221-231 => 6.01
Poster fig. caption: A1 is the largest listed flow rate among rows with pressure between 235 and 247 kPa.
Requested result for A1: 6.084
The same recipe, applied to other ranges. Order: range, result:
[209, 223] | 5.94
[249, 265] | 6.115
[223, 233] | 6.086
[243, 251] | 6.073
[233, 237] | 6.044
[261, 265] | 5.929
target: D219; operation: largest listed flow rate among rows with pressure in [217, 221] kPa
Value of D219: 5.924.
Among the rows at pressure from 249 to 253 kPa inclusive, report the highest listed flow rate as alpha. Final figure 6.033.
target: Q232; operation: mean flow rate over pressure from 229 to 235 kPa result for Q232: 6.07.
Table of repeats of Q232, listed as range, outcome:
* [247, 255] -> 6.01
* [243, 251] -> 6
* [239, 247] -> 6.04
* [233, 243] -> 6.02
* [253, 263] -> 6.05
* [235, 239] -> 5.99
